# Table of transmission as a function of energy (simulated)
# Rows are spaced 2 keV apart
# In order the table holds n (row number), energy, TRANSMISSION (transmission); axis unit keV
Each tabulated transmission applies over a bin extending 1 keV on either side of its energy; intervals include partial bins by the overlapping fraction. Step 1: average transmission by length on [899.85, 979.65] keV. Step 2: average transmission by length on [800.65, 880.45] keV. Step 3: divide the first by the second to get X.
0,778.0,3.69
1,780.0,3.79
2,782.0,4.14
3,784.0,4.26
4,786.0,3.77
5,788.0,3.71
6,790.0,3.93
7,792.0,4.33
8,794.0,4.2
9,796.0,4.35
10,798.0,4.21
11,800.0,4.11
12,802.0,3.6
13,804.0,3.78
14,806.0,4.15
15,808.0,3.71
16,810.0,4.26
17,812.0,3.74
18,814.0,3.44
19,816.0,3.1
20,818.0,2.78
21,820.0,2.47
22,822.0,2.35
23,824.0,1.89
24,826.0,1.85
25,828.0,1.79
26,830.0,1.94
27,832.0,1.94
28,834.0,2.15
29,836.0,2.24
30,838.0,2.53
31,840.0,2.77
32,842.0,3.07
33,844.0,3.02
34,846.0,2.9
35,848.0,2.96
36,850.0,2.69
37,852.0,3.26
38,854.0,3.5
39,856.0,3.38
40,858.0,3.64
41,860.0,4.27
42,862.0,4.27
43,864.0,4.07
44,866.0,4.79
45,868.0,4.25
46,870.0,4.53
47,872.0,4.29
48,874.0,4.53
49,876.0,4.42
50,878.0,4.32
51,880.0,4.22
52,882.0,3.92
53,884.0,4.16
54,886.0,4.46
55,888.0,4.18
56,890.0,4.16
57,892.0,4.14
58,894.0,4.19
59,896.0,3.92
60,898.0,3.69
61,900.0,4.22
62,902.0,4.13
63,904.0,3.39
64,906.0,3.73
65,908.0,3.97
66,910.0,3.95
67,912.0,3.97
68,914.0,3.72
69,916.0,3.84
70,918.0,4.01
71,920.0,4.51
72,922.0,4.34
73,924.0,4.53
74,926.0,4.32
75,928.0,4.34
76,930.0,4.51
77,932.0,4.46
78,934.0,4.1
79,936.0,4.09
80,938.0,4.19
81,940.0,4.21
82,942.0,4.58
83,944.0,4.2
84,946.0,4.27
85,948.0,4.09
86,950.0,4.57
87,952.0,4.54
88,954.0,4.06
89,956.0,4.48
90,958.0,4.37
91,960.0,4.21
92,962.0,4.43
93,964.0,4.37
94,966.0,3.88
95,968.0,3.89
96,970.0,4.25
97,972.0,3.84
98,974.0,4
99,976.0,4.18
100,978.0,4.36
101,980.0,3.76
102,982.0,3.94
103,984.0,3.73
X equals 1.26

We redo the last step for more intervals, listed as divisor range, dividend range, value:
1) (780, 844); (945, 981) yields 1.29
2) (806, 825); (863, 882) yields 1.39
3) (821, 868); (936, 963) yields 1.46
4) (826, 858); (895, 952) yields 1.55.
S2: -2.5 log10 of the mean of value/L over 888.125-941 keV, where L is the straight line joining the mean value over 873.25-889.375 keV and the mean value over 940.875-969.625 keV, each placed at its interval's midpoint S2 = 0.04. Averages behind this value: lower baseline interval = 4.27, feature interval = 4.1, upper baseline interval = 4.28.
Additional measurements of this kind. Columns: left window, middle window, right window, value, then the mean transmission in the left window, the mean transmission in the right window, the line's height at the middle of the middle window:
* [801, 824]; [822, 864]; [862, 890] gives 0.335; 3.33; 4.31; 3.8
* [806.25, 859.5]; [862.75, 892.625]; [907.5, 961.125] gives -0.235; 2.85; 4.24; 3.47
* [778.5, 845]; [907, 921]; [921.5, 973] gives 0.008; 3.26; 4.27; 4.02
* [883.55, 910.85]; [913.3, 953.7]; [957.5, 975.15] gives -0.050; 4.02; 4.13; 4.08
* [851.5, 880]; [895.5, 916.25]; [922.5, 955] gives 0.098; 4.13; 4.32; 4.23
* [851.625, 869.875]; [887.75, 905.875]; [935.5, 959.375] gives 0.037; 3.99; 4.31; 4.12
